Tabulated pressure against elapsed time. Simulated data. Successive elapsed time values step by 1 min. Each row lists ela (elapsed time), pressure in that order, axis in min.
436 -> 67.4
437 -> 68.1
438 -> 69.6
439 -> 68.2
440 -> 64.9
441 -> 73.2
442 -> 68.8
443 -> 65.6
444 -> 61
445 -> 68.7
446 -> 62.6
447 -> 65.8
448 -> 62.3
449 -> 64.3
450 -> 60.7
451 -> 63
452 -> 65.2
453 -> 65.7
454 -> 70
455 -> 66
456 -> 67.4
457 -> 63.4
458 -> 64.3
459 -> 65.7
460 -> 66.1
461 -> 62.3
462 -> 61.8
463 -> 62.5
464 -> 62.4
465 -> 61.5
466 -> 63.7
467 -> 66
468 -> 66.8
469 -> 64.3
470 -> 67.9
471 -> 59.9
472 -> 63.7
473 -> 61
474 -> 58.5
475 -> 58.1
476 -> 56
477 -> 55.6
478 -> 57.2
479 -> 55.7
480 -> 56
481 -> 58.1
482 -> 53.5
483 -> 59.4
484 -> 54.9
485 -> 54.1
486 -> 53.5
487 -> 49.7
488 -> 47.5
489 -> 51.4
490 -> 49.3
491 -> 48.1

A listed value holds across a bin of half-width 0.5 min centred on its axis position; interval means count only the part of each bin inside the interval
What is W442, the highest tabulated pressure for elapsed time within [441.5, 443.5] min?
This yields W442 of 68.8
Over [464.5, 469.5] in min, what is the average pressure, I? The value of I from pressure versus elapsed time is 64.5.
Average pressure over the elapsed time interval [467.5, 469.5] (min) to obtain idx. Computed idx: 65.5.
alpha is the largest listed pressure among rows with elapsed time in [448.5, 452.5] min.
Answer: 65.2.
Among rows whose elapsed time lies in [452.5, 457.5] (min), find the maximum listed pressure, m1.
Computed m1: 70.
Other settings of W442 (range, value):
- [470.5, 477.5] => 63.7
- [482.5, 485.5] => 59.4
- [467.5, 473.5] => 67.9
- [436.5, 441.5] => 73.2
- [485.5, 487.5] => 53.5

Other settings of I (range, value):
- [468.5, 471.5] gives 64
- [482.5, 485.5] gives 56.1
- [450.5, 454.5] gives 66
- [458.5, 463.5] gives 63.7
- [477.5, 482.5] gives 56.1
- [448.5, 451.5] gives 62.7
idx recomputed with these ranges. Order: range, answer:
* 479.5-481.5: 57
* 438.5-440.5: 66.6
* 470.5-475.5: 60.2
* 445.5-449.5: 63.8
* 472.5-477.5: 57.8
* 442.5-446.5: 64.5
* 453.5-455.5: 68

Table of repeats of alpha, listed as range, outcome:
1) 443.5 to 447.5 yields 68.7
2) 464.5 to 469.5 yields 66.8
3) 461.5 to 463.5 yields 62.5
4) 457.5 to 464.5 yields 66.1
